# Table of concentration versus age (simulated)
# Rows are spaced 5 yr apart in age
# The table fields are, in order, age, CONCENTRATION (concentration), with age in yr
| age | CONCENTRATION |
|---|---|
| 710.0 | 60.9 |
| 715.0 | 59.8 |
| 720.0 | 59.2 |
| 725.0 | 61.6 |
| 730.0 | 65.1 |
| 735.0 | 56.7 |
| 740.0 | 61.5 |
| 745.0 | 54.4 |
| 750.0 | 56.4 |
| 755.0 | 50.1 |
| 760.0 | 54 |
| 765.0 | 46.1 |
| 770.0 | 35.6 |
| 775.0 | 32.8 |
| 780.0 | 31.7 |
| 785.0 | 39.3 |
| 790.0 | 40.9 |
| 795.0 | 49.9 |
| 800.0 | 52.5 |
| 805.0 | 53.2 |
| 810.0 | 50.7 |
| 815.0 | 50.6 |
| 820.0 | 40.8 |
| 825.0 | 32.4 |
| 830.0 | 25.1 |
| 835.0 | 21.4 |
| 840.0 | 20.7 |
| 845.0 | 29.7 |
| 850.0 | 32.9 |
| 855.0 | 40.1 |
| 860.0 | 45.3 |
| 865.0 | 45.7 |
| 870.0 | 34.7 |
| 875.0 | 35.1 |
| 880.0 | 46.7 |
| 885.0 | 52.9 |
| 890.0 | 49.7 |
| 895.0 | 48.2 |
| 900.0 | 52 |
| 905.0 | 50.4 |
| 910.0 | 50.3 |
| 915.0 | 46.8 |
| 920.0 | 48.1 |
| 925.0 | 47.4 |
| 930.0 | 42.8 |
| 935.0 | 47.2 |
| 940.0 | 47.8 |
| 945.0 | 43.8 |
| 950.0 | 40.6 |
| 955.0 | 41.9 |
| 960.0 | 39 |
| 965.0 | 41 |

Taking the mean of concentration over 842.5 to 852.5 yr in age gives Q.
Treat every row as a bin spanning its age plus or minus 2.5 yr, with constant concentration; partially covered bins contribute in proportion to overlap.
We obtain 31.3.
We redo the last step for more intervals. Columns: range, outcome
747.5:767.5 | 51.6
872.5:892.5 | 46.1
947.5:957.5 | 41.2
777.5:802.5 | 42.9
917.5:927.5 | 47.8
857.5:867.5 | 45.5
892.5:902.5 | 50.1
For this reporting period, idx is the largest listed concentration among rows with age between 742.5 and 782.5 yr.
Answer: 56.4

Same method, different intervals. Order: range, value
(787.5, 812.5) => 53.2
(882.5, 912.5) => 52.9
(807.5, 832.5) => 50.7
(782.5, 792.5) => 40.9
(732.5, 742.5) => 61.5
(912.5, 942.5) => 48.1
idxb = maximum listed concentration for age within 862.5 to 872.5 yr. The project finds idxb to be 45.7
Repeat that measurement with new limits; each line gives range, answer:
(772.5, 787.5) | 39.3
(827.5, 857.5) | 40.1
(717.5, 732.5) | 65.1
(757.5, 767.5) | 54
